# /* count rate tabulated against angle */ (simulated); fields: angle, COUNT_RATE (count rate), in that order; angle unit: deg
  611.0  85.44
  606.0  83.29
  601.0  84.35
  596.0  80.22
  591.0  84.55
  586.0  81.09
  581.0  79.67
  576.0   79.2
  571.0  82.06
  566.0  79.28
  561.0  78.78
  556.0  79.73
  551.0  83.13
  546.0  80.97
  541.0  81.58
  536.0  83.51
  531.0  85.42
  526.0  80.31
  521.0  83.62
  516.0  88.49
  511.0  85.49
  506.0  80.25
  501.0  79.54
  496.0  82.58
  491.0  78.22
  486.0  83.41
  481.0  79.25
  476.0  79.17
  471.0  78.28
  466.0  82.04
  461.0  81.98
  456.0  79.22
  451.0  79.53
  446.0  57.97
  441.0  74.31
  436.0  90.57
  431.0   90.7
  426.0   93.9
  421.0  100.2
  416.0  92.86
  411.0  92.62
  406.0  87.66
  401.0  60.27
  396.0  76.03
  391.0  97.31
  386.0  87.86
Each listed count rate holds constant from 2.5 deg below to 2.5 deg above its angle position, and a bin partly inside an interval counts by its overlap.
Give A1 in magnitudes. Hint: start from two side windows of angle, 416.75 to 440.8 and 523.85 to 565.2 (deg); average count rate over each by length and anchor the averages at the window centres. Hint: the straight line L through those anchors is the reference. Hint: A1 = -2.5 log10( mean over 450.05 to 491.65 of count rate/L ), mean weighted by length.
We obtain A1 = 0.10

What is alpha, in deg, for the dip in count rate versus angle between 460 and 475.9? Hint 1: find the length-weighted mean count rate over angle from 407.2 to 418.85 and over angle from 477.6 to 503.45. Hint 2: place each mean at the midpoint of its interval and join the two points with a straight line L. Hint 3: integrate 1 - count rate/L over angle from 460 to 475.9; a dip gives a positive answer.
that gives 0.7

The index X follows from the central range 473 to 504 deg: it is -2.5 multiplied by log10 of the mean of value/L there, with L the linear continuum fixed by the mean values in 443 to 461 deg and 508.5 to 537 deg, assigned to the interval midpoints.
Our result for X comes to -0.015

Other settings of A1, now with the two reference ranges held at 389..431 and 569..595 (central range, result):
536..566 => 0.02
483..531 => 0.02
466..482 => 0.08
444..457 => 0.19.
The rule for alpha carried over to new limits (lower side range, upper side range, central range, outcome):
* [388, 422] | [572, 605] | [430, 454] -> 2.07 deg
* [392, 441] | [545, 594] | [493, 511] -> 0.46 deg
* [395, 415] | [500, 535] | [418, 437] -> -3.06 deg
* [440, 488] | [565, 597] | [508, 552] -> -2.28 deg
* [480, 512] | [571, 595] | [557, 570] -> 0.27 deg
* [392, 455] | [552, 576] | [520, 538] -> -0.51 deg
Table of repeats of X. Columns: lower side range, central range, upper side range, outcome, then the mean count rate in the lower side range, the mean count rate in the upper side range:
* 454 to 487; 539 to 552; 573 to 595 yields -0.01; 80.4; 81.1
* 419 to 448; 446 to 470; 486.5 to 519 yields 0.08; 84.8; 82.5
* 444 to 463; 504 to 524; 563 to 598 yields -0.09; 74.9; 80.8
